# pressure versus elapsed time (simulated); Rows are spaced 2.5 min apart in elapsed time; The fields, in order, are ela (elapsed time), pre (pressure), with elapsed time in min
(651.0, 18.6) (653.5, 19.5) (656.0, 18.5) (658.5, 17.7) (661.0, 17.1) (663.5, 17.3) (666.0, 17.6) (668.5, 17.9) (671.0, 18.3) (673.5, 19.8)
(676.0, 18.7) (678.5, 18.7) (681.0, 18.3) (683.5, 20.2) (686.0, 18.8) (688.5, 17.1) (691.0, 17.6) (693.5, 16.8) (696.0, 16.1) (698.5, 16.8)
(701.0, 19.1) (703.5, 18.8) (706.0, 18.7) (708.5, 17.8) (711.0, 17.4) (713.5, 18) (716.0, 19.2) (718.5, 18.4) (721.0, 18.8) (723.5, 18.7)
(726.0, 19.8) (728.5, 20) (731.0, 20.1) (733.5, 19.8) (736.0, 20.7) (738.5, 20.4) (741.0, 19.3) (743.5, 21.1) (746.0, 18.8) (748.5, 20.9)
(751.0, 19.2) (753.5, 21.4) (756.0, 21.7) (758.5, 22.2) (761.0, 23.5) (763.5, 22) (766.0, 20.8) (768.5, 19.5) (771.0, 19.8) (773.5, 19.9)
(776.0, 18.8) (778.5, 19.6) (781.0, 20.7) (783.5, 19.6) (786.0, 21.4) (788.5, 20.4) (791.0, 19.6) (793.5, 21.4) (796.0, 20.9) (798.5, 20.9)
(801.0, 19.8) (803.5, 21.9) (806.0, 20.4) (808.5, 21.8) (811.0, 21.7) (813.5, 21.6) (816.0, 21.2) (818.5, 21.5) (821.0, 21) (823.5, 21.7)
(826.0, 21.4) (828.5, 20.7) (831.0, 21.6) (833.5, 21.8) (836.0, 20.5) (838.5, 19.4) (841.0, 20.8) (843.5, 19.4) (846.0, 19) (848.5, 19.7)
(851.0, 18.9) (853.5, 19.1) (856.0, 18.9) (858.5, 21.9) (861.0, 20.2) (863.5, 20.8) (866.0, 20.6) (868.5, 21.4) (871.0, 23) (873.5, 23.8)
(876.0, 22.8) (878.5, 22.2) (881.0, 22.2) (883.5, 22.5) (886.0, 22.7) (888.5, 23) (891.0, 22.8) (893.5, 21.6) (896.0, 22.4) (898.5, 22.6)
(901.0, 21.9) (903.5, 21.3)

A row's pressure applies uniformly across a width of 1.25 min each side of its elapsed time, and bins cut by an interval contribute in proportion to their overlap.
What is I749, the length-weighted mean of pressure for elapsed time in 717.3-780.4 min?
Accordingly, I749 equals 20.2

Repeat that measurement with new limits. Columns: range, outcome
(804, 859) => 20.6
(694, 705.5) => 17.7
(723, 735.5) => 19.8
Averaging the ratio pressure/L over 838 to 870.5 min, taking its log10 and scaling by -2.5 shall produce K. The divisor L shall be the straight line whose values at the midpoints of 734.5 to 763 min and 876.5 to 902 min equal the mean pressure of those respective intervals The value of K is 0.10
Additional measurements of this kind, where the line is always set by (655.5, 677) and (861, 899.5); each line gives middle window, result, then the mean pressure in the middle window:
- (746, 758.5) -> -0.05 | 20.7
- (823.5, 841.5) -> 0.02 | 20.9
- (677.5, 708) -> 0.03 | 18.1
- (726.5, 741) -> -0.04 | 20.1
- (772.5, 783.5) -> 0.03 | 19.7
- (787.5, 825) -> -0.01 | 21.1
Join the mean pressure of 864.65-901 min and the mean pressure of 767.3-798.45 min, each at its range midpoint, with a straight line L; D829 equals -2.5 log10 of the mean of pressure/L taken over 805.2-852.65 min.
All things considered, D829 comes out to 0.023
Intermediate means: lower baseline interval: 20.2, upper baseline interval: 22.4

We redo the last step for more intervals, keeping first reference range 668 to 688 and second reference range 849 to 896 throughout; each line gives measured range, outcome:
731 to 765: -0.05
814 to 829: -0.02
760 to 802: -0.01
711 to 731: 0.03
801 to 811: -0.03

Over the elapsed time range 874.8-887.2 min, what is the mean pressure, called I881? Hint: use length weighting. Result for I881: 22.5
